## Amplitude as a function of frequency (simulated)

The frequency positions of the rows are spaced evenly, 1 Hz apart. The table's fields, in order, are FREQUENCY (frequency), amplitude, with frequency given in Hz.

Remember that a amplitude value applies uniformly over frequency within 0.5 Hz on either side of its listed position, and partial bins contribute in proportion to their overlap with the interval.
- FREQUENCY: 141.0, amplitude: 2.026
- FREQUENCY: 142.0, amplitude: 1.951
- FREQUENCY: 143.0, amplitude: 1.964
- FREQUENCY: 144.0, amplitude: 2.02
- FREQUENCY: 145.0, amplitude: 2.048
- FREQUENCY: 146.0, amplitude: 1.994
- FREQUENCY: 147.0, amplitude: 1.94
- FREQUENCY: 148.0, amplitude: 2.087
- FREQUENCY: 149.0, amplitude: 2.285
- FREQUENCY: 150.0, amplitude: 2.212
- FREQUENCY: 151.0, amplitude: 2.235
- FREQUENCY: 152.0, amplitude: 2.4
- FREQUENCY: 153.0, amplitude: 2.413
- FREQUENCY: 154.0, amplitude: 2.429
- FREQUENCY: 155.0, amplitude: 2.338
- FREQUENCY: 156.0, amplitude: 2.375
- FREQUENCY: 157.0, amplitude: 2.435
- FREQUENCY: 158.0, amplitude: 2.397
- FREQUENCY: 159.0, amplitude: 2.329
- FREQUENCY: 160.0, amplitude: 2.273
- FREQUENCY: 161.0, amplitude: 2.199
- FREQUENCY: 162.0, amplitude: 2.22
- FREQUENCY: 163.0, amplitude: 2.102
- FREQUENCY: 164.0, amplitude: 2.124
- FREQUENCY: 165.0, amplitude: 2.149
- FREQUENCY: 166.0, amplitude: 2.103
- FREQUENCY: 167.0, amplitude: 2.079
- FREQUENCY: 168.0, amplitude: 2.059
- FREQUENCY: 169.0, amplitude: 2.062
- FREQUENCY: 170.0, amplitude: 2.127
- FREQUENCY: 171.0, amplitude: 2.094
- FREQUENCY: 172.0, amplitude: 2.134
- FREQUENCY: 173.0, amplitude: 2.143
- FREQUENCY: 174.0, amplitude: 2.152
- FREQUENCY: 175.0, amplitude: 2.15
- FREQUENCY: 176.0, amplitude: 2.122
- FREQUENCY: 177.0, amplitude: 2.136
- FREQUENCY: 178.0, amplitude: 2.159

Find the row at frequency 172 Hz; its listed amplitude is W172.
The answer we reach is 2.134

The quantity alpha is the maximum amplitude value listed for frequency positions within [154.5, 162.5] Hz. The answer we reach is 2.435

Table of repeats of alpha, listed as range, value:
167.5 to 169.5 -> 2.062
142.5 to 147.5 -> 2.048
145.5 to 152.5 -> 2.4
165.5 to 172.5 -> 2.134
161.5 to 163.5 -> 2.22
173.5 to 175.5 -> 2.152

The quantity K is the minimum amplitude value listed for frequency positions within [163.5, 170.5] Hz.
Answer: 2.059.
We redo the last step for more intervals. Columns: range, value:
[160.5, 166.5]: 2.102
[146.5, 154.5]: 1.94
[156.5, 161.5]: 2.199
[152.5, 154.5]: 2.413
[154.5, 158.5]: 2.338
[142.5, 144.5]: 1.964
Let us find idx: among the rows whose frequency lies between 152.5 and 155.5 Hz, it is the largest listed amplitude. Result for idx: 2.429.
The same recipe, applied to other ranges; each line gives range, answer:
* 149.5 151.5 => 2.235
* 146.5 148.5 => 2.087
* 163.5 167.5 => 2.149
